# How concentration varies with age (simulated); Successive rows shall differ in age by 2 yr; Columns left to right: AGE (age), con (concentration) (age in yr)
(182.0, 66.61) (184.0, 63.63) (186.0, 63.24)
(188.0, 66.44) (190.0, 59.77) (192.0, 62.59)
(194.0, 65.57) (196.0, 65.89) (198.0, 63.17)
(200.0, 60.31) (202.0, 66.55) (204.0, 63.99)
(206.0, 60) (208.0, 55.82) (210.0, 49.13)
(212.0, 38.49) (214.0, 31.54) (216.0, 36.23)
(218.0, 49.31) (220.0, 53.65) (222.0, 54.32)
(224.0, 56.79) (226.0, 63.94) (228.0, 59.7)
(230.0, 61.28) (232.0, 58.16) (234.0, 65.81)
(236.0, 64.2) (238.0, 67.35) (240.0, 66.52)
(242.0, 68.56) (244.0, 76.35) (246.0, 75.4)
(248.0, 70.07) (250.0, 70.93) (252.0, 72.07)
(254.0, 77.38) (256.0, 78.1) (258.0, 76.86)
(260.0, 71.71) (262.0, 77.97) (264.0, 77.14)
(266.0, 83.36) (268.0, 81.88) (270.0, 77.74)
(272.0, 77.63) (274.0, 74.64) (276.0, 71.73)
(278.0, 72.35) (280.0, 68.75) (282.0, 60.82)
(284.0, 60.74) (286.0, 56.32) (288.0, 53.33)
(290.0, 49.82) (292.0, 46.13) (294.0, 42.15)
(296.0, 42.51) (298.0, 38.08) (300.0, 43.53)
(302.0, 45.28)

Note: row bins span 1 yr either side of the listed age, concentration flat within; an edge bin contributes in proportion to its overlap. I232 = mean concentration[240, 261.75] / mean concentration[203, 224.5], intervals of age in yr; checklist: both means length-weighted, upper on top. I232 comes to 1.48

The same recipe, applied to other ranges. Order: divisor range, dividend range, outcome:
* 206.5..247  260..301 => 1.09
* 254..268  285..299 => 0.60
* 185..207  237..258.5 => 1.14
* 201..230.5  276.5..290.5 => 1.15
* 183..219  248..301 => 1.16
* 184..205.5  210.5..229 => 0.77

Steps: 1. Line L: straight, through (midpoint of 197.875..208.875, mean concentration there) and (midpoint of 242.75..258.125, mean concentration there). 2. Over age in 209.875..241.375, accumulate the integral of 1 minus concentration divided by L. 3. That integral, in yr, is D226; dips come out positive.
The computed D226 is 6.0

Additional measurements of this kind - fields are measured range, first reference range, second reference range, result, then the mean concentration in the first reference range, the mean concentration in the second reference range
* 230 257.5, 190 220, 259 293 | -3.31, 55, 68.4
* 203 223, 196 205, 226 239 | 4.47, 63.8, 62.8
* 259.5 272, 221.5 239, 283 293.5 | -4.99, 61.5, 52.7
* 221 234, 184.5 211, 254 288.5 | 1.28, 61.8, 72.3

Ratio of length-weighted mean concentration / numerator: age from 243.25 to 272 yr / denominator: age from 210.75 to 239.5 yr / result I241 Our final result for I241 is 1.40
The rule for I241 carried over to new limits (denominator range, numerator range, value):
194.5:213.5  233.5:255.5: 1.23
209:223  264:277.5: 1.74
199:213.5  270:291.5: 1.17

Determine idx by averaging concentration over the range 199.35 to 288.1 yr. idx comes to 64.9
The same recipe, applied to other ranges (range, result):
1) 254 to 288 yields 72.5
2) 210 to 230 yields 49.9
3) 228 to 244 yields 65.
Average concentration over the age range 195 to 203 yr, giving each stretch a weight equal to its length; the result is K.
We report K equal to 64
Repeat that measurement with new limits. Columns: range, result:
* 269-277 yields 75.4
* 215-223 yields 48.4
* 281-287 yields 59.3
